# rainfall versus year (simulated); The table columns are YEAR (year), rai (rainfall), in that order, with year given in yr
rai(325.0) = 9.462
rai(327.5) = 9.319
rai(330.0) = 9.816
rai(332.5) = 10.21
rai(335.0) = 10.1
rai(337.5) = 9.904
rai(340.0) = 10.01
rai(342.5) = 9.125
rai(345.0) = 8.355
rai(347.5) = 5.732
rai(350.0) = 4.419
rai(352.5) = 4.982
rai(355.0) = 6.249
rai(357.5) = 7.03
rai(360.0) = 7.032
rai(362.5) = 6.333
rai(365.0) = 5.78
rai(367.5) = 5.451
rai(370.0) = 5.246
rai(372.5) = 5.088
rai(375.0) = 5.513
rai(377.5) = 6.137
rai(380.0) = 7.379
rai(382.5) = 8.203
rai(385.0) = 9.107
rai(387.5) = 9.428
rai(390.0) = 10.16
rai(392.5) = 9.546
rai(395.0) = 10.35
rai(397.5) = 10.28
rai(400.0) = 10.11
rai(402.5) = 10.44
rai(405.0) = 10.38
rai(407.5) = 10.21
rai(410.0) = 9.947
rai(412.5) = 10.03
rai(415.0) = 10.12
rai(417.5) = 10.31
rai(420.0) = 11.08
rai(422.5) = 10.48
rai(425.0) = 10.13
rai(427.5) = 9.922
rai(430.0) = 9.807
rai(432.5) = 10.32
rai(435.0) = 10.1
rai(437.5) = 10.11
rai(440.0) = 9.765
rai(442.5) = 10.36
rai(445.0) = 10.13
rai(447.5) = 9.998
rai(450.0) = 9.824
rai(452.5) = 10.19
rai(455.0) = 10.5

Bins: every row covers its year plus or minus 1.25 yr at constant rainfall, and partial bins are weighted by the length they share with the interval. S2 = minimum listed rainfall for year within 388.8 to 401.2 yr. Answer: 9.546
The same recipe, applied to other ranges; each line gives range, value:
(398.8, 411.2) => 9.947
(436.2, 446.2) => 9.765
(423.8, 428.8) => 9.922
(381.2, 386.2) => 8.203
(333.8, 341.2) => 9.904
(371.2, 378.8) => 5.088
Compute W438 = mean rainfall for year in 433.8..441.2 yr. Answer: 9.99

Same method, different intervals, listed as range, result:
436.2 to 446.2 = 10.1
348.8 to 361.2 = 5.94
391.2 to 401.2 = 10.1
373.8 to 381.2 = 6.34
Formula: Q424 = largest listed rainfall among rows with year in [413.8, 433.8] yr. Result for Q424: 11.08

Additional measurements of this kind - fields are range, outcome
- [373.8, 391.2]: 10.16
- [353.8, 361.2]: 7.032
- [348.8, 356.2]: 6.249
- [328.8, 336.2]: 10.21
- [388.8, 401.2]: 10.35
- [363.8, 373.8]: 5.78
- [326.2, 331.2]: 9.816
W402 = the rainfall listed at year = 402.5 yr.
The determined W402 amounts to 10.44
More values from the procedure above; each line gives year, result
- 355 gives 6.249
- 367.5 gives 5.451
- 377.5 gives 6.137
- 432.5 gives 10.32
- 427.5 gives 9.922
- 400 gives 10.11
